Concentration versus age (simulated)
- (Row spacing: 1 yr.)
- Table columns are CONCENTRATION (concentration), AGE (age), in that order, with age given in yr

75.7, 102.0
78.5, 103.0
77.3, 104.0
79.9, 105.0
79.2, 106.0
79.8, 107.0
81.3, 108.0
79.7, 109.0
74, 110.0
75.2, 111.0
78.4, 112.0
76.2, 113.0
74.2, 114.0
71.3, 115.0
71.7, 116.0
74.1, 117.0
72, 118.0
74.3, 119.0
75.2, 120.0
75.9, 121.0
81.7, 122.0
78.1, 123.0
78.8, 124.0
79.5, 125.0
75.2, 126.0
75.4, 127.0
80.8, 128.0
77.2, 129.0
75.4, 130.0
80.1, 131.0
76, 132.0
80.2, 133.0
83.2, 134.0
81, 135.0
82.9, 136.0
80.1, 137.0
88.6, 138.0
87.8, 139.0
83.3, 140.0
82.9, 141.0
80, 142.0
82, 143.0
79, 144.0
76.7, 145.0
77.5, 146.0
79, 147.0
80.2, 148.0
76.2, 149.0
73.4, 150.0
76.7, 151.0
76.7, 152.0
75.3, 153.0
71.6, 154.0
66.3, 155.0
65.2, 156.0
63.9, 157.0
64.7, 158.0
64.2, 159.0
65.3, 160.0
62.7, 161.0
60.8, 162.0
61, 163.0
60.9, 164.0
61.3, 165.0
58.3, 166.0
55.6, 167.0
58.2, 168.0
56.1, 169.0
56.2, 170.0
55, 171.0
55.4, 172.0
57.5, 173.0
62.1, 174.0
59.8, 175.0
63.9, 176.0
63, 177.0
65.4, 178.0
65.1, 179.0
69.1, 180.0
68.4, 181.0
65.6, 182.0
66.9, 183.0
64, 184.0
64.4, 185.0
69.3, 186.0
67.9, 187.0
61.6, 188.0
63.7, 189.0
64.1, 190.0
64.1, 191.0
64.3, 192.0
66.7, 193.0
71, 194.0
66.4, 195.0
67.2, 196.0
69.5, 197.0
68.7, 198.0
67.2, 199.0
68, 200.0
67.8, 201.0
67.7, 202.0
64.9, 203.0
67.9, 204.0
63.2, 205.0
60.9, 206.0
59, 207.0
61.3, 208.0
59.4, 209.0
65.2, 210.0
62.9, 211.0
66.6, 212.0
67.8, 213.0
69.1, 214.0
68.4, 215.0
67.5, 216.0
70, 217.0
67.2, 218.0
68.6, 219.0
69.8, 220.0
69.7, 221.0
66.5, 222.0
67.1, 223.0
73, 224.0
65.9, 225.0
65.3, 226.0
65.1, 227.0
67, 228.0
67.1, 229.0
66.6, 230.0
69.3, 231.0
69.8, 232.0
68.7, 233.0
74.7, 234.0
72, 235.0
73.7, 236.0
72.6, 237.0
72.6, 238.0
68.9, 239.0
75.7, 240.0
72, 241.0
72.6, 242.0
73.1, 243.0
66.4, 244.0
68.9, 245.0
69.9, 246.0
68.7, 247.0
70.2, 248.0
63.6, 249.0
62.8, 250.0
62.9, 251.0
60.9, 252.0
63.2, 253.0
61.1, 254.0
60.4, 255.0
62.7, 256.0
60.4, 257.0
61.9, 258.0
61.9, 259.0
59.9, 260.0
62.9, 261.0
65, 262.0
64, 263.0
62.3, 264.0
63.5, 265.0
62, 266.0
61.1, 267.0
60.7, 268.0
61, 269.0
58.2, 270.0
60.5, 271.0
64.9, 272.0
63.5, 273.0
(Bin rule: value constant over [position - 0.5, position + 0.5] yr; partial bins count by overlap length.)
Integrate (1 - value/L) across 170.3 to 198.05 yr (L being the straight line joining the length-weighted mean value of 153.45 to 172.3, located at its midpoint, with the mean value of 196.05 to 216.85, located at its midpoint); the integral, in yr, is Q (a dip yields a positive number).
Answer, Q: -0.4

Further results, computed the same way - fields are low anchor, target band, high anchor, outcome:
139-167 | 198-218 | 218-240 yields 1.2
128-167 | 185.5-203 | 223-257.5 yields 1.0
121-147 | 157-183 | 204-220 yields 4.1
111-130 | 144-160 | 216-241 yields 0.4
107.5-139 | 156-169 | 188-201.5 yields 1.9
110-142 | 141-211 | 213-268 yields 6.7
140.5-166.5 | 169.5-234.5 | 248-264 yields 1.0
